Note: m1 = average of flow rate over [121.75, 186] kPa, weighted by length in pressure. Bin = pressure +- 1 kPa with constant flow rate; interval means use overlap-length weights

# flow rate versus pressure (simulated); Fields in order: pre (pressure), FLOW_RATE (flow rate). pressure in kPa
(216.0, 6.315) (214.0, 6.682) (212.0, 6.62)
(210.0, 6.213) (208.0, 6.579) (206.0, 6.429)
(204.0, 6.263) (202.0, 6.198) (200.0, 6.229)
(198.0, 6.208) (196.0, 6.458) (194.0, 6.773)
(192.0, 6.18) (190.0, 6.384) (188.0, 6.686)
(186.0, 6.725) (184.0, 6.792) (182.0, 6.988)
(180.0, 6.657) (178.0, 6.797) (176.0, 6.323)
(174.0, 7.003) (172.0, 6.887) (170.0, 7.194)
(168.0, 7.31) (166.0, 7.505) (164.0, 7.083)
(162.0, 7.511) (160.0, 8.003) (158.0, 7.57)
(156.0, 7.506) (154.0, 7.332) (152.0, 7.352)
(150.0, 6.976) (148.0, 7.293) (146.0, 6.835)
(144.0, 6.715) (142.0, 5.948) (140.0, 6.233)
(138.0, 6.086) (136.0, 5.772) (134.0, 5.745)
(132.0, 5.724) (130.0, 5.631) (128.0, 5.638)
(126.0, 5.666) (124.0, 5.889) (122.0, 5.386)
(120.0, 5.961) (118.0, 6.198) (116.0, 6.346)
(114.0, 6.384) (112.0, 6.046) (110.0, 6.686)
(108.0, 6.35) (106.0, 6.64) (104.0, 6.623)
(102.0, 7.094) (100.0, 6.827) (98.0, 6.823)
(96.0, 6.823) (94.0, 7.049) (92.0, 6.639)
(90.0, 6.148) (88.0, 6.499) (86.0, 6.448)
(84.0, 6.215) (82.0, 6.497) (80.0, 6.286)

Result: 6.68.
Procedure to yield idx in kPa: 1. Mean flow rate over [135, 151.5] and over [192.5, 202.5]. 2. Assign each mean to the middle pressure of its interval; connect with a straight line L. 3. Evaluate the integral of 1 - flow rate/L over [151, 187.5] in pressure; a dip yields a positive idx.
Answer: -3.9 kPa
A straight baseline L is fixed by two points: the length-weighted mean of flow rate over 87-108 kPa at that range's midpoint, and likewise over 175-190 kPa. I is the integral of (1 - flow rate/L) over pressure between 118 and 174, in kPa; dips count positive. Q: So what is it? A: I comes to 0.6 kPa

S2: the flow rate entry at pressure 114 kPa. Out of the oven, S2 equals 6.384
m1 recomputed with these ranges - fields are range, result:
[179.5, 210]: 6.49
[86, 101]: 6.67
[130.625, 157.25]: 6.57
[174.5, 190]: 6.7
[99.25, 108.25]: 6.73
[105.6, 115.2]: 6.41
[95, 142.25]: 6.19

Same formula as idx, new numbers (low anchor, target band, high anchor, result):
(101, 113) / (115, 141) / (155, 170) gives 3.93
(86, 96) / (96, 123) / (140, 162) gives 1.30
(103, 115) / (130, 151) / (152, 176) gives 1.97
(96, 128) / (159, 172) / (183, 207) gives -2.01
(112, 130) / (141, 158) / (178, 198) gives -2.21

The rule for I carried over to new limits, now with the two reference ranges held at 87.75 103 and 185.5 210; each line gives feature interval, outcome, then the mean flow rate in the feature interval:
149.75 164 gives -2.0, 7.46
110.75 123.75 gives 1.2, 6.06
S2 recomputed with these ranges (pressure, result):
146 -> 6.835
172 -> 6.887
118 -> 6.198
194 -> 6.773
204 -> 6.263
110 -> 6.686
